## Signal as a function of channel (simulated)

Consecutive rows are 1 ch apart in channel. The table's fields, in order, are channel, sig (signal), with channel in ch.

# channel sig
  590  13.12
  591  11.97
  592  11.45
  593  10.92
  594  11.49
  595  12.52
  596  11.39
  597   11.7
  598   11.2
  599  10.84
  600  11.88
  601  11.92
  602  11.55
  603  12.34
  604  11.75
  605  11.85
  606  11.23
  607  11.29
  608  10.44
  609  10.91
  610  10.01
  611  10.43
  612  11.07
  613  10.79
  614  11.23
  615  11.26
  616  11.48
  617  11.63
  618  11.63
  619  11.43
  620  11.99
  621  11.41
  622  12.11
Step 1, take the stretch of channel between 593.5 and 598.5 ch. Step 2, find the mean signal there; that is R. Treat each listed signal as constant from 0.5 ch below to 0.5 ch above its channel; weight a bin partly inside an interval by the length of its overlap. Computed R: 11.7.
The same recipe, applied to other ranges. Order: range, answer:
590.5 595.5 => 11.7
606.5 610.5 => 10.7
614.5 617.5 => 11.5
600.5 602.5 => 11.7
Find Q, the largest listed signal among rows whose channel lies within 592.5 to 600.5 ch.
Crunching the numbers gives 12.52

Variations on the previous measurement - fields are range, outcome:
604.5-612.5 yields 11.85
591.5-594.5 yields 11.49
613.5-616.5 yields 11.48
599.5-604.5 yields 12.34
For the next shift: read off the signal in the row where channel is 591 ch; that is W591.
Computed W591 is 11.97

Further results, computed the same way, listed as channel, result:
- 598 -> 11.2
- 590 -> 13.12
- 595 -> 12.52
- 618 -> 11.63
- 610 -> 10.01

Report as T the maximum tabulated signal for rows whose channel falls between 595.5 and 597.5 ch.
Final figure 11.7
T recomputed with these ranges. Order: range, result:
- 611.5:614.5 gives 11.23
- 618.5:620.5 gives 11.99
